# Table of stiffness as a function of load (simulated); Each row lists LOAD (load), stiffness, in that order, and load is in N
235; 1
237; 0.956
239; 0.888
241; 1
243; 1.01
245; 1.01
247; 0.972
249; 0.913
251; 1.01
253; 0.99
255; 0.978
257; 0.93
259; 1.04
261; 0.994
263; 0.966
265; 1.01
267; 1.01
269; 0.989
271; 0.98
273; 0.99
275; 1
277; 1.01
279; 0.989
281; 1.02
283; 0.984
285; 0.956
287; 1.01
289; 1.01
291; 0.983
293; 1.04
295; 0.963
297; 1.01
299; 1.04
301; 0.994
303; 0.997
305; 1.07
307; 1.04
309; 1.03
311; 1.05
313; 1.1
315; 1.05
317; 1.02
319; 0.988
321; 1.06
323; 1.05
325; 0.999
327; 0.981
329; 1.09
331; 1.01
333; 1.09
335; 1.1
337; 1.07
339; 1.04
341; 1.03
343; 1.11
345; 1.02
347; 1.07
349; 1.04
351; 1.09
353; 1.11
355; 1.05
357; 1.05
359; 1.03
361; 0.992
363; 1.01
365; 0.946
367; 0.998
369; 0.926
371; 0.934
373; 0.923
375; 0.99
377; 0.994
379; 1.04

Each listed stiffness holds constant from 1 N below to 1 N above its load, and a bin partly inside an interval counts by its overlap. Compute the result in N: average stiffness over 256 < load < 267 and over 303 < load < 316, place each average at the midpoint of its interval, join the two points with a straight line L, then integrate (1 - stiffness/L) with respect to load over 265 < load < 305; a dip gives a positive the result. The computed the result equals 0.8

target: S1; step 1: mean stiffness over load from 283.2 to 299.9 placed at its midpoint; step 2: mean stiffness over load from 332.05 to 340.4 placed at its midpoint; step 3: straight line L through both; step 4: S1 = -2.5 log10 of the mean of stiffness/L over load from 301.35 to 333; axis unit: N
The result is 0.01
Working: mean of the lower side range 1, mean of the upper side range 1.07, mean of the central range 1.04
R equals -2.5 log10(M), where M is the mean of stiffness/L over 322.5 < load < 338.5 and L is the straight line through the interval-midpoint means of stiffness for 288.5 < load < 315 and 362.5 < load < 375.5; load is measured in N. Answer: -0.05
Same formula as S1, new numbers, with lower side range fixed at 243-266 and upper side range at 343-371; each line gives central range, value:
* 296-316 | -0.04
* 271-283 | -0.01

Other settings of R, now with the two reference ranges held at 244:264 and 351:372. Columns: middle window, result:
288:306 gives -0.02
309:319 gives -0.05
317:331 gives -0.03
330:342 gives -0.06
